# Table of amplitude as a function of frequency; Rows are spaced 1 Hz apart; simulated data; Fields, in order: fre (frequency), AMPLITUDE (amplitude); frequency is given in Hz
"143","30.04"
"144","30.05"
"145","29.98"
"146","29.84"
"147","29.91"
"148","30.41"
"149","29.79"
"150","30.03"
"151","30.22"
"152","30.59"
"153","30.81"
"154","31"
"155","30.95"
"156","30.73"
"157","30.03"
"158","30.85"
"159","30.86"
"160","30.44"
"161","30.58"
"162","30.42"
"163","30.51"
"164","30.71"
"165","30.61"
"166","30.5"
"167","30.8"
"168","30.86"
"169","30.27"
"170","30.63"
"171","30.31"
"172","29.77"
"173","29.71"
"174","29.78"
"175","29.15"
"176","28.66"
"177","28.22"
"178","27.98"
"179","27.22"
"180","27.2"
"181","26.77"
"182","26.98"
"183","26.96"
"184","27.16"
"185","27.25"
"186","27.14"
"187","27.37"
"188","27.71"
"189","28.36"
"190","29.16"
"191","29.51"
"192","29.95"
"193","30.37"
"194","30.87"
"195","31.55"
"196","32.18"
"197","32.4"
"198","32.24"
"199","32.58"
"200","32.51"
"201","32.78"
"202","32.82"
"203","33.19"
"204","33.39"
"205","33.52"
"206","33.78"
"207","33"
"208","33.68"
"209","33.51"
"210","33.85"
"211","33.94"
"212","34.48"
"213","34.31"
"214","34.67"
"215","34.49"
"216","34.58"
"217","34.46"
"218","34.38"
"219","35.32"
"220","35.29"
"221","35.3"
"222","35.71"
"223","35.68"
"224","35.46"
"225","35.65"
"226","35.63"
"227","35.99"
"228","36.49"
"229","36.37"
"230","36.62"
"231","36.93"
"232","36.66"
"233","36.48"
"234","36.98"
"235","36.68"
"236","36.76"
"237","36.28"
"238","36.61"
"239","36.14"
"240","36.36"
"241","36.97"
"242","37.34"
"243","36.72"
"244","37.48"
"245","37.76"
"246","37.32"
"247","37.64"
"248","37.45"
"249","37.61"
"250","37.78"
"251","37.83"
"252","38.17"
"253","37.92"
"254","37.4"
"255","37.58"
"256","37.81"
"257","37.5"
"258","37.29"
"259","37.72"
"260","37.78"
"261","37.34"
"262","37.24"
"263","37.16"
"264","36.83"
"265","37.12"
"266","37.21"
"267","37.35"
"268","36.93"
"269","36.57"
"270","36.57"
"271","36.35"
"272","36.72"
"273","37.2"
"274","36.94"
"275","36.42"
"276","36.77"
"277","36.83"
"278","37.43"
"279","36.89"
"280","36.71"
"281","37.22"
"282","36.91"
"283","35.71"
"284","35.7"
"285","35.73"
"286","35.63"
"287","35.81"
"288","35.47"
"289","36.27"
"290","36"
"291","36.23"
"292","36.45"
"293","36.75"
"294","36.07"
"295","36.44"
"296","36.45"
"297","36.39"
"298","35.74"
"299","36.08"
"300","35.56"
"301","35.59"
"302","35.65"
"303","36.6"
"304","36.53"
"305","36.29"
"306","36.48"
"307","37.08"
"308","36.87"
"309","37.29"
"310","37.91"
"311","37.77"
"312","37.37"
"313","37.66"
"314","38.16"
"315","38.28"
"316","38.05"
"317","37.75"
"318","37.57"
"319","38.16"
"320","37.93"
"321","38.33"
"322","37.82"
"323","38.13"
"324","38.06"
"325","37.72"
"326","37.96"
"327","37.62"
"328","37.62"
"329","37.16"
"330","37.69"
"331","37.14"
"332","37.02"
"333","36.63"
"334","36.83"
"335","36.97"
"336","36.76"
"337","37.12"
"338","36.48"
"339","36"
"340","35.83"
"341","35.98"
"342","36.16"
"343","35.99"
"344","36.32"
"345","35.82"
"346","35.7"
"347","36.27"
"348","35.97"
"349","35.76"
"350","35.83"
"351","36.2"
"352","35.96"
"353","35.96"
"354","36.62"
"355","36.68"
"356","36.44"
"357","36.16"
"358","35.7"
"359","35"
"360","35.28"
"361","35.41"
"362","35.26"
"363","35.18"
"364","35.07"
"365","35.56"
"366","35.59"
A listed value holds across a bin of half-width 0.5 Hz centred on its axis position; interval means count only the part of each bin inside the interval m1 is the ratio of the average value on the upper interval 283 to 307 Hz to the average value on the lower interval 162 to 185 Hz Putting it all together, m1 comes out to 1.24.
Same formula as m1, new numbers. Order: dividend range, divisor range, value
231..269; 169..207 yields 1.24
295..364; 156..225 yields 1.17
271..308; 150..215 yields 1.19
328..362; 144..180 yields 1.21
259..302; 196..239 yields 1.05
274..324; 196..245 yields 1.05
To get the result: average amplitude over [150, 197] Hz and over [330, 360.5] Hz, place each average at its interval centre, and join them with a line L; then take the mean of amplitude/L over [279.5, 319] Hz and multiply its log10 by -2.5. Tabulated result -0.07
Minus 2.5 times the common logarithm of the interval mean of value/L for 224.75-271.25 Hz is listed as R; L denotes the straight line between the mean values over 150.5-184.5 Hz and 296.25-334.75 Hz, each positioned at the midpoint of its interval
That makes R -0.10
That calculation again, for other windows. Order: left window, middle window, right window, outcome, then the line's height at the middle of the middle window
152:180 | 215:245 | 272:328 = -0.09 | 33.3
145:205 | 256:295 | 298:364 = -0.07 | 34.3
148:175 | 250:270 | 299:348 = -0.09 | 34.4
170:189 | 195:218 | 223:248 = -0.04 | 32.2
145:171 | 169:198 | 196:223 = 0.11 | 32.2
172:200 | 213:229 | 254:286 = -0.09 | 32.4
